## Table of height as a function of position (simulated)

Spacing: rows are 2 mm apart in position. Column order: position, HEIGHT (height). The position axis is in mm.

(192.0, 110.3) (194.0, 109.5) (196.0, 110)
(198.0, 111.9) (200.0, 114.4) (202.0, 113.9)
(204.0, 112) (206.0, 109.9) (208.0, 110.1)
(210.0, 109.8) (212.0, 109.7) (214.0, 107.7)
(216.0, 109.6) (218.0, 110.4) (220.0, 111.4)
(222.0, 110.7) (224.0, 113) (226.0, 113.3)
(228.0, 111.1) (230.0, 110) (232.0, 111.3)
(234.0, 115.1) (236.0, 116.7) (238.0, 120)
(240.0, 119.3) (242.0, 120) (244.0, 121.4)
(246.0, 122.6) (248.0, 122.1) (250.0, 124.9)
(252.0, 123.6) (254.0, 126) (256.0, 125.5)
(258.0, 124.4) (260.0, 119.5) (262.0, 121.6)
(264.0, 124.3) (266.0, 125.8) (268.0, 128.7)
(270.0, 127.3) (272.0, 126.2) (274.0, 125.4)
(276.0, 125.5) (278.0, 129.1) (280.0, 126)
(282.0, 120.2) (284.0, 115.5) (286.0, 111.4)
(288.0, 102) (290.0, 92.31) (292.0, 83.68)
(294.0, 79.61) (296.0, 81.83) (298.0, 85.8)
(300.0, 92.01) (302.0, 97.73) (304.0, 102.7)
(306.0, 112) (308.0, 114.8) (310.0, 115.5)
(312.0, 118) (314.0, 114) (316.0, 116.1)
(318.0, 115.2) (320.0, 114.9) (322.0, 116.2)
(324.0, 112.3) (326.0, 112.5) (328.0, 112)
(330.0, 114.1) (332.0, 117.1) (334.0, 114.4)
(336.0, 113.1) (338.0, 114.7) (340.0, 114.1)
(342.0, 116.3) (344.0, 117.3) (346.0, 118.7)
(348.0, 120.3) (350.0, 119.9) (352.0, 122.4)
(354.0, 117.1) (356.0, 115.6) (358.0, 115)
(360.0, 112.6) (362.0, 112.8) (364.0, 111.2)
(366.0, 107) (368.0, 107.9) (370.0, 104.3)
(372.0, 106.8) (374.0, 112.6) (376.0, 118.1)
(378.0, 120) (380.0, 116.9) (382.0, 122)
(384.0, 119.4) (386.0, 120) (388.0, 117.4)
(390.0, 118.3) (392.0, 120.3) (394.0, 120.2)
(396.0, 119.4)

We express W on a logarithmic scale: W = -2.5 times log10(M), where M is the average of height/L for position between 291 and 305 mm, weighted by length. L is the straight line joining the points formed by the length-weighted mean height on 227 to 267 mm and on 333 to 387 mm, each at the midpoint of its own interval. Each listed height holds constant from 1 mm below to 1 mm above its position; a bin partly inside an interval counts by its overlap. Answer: 0.31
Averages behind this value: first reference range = 120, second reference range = 115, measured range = 89.1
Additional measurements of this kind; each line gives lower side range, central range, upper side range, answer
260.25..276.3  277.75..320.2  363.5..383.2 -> 0.15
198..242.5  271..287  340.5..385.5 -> -0.08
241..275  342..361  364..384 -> -0.02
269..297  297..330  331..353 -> 0.04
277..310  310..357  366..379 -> -0.08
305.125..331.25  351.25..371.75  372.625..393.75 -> 0.05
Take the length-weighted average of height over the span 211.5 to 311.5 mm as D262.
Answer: 114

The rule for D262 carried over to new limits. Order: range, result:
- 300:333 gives 112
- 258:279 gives 125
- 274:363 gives 111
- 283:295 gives 97.4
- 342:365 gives 117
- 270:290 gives 119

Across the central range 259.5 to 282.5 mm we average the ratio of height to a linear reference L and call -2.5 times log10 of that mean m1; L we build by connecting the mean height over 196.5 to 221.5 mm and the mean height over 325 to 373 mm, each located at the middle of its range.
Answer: -0.12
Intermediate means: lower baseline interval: 111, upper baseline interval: 114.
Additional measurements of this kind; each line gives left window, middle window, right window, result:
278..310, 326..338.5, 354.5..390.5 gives -0.06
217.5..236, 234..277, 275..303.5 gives -0.14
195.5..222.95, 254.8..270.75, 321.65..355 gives -0.11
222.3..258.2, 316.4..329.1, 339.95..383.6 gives 0.02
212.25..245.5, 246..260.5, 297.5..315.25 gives -0.11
